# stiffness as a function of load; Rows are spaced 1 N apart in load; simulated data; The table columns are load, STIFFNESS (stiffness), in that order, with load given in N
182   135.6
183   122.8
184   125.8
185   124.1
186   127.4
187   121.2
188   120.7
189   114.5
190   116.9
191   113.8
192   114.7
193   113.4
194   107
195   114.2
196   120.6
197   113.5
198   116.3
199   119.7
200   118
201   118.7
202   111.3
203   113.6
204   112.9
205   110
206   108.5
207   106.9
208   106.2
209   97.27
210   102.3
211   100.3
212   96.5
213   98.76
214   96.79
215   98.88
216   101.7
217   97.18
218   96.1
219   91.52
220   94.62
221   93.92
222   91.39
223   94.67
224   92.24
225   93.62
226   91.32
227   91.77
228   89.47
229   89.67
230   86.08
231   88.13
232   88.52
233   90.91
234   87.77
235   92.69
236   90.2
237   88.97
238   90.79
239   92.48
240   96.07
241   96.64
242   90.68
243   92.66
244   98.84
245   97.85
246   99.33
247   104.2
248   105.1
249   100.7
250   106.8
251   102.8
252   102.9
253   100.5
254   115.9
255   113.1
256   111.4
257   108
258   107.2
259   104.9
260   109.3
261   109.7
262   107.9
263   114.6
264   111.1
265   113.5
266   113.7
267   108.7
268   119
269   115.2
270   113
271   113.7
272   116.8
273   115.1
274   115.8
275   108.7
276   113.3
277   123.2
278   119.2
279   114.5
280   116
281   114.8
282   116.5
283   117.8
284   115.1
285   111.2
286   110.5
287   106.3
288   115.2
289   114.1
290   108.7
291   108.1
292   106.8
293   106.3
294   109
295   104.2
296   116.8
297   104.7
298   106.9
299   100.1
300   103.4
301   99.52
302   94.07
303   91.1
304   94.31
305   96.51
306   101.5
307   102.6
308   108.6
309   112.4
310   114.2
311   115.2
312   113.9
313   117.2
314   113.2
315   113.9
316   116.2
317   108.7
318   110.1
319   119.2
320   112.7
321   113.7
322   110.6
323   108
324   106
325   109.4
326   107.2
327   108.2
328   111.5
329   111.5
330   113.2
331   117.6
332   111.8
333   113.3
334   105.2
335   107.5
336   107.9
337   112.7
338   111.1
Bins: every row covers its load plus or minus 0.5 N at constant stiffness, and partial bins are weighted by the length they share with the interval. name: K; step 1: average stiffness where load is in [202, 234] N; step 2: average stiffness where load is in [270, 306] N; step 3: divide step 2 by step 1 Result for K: 1.12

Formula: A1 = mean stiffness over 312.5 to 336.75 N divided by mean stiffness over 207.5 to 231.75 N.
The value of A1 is 1.17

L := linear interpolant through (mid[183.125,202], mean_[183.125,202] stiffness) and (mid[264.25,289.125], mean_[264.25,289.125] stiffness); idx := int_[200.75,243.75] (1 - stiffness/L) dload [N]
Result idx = 7.4 N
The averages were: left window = 118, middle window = 96.6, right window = 114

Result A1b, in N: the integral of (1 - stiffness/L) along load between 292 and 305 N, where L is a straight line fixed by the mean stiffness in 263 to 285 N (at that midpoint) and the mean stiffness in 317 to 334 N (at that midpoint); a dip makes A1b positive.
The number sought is 1.23 N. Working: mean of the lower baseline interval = 115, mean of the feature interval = 102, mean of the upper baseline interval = 111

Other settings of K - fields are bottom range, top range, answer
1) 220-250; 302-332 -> 1.17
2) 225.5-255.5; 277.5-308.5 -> 1.12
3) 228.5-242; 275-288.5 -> 1.26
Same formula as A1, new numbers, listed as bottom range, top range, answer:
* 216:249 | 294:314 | 1.13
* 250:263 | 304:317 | 1.02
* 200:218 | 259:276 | 1.08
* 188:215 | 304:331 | 1.00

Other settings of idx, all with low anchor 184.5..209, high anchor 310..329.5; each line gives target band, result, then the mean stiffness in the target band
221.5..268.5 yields 5.71 N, 99.9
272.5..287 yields -0.25 N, 115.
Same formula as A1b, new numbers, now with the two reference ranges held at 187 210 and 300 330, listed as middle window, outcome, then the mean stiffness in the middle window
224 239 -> 2.9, 90.2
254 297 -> -0.9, 112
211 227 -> 2.4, 95.3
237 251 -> 1.7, 97.7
